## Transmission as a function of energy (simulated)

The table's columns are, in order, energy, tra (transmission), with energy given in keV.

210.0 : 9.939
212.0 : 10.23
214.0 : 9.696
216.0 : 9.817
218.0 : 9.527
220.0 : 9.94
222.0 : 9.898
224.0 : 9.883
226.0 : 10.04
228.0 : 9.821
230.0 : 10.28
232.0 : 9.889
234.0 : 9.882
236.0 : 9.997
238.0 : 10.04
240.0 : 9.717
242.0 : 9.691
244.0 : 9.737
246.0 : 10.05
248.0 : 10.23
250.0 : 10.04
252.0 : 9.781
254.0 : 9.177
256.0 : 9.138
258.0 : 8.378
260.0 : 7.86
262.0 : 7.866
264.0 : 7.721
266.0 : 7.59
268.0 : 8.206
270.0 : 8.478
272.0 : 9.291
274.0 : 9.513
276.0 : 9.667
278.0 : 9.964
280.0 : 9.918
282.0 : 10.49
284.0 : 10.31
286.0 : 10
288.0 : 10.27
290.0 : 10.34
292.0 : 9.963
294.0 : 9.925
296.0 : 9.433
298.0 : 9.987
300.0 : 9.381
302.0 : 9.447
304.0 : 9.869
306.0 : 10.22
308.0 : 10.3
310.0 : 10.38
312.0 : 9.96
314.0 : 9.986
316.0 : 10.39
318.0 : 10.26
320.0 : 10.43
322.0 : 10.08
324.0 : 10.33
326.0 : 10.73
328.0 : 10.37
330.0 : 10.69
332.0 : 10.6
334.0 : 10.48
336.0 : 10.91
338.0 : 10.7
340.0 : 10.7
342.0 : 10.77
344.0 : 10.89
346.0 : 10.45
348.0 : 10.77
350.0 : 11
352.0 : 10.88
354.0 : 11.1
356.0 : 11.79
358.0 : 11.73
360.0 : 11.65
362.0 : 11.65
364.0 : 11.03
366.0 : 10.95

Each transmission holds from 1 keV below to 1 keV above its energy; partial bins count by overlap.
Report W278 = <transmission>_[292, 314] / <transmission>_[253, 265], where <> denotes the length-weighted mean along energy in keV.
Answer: 1.18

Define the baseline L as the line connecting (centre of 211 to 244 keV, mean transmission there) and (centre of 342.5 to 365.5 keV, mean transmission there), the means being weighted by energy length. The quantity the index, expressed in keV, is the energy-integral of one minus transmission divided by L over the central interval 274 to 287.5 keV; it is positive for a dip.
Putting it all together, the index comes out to 0.52 keV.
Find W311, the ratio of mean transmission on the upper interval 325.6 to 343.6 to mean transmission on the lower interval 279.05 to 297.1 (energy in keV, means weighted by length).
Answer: 1.06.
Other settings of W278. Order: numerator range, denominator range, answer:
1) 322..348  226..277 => 1.14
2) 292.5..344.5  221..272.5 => 1.10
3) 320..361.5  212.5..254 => 1.10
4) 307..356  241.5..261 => 1.12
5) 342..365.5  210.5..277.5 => 1.18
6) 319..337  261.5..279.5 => 1.20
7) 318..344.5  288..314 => 1.06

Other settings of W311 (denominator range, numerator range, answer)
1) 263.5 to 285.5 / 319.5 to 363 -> 1.17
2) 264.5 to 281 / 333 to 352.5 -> 1.19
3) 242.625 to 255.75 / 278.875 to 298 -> 1.03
